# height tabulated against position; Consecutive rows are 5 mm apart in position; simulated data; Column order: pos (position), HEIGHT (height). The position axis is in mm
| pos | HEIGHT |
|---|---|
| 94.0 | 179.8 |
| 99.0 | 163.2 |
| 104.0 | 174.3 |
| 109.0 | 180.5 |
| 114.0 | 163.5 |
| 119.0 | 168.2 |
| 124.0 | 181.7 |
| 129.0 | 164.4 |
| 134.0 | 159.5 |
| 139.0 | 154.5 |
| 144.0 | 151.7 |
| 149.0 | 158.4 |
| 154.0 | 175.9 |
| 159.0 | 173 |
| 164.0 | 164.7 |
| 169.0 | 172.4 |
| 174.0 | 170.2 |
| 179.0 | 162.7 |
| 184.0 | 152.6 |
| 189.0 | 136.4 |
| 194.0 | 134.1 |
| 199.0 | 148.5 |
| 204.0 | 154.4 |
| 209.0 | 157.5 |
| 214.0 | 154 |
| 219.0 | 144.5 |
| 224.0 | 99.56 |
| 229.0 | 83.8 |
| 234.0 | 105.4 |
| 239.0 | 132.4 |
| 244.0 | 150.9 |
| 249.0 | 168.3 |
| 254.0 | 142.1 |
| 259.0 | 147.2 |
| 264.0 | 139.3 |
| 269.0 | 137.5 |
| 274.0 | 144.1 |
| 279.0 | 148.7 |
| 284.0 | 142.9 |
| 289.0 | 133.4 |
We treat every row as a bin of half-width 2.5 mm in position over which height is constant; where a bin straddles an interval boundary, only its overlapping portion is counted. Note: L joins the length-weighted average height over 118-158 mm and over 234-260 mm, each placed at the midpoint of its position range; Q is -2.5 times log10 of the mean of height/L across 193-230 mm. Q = 0.11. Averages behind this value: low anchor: 164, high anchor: 144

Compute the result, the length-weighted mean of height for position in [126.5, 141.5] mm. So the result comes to 159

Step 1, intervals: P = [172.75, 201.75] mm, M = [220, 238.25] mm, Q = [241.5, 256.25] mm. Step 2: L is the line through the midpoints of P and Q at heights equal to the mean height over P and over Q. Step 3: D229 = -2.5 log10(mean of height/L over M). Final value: 0.42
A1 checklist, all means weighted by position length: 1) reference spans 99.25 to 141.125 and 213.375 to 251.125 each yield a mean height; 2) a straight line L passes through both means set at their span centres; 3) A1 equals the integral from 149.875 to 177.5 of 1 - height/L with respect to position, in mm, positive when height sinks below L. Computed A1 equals -3.2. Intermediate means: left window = 168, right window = 128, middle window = 170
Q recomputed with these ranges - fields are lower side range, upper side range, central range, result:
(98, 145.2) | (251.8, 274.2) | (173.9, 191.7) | 0.019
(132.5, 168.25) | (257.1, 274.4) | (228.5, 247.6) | 0.176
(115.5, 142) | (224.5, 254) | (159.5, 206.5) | -0.065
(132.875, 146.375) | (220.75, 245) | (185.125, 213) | -0.150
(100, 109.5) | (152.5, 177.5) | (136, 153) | 0.100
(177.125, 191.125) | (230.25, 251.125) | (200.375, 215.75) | -0.079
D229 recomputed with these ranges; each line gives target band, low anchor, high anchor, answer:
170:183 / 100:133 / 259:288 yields -0.036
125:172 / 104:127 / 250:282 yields 0.016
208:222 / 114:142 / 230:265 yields -0.028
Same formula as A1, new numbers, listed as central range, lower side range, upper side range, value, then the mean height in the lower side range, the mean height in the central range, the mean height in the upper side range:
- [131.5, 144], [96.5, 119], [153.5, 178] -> 1.0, 170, 156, 170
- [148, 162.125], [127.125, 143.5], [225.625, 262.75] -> -1.5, 158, 170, 132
